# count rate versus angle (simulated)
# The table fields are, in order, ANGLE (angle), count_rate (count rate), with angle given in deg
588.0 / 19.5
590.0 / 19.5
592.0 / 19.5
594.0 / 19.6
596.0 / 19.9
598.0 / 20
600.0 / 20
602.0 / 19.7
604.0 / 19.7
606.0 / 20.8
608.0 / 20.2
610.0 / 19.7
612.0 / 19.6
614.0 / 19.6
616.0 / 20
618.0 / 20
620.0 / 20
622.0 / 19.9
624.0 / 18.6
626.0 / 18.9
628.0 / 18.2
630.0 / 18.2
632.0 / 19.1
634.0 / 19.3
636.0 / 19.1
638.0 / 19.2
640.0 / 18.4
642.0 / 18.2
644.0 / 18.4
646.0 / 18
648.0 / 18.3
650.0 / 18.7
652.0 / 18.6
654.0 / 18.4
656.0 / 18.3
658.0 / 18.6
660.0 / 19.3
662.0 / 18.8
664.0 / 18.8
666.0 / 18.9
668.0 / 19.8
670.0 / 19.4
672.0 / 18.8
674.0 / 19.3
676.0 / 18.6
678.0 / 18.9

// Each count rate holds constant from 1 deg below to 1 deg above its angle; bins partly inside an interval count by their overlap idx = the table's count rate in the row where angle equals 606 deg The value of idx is 20.8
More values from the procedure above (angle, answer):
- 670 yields 19.4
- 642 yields 18.2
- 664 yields 18.8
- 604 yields 19.7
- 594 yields 19.6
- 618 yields 20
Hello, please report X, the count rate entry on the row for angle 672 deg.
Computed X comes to 18.8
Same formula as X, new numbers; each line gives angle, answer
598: 20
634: 19.3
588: 19.5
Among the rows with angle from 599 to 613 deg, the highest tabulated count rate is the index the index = 20.8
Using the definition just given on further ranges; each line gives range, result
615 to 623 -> 20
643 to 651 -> 18.7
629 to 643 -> 19.3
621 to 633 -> 19.9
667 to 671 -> 19.8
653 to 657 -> 18.4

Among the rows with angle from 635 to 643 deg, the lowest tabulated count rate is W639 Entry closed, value 18.2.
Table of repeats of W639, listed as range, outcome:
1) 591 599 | 19.5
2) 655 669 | 18.3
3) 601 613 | 19.6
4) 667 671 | 19.4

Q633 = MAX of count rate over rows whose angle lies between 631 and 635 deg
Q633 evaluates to 19.3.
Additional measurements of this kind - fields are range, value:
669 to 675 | 19.4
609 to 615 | 19.7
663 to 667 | 18.9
